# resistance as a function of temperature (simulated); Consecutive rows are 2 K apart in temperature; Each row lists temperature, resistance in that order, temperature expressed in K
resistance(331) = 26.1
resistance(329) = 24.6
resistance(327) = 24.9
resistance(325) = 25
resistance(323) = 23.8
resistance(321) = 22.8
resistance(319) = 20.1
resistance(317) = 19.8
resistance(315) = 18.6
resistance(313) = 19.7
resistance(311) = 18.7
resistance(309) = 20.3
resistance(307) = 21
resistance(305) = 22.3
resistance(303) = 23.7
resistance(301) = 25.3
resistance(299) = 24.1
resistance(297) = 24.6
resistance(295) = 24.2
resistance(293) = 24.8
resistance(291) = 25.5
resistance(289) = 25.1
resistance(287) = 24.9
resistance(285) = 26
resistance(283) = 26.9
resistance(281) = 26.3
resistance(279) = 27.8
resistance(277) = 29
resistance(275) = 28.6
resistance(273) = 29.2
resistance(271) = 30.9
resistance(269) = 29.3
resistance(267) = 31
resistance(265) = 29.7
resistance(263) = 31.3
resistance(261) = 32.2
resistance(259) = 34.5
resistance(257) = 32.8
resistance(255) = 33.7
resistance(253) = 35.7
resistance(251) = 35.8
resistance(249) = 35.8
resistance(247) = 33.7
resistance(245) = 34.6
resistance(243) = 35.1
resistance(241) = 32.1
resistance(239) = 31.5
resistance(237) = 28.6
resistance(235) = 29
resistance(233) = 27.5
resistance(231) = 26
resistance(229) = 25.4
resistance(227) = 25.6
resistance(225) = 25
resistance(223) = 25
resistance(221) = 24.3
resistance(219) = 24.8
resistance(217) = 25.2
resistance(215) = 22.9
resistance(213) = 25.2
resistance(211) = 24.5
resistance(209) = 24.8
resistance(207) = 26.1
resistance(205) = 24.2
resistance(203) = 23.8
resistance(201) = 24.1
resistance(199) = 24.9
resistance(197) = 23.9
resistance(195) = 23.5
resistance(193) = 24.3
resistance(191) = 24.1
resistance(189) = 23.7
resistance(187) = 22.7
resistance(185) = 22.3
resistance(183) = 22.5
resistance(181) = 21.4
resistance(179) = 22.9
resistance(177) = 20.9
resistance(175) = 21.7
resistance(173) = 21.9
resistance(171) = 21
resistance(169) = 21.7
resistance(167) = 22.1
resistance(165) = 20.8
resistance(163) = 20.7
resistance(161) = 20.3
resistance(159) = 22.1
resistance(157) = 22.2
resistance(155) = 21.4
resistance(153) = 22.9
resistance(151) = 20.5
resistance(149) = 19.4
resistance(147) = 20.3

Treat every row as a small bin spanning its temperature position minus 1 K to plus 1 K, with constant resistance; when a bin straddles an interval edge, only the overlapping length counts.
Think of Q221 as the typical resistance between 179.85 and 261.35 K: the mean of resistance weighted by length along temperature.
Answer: 27.3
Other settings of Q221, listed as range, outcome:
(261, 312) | 26.1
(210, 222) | 24.5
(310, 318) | 19.2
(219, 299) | 29.1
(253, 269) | 32.2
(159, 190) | 21.8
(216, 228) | 25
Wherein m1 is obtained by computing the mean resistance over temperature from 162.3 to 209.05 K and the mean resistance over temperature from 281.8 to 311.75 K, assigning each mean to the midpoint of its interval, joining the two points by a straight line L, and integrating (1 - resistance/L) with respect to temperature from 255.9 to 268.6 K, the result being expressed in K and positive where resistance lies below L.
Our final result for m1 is -4.4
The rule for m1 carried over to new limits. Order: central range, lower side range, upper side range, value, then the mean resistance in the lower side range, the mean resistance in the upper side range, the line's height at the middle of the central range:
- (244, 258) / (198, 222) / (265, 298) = -4.6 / 24.6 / 27.2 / 26.1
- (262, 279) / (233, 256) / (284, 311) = -0.8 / 33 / 23.8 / 28.5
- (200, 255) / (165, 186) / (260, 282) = -4.1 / 21.8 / 29.6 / 26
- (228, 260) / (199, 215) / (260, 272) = -3.9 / 24.6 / 30.7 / 28.4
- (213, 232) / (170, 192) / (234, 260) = 2.8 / 22.3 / 33.3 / 29.2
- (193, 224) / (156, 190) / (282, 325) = -3.3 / 21.8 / 23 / 22.1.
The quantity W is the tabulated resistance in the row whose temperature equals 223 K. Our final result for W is 25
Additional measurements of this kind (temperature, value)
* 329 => 24.6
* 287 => 24.9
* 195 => 23.5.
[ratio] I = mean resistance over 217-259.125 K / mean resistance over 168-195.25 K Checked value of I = 1.34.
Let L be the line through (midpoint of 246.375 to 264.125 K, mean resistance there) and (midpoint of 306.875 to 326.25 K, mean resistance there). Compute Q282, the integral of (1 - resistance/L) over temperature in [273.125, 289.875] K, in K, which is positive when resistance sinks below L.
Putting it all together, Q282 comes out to 0.9 K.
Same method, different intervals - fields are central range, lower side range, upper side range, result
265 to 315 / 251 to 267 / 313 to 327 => 3.7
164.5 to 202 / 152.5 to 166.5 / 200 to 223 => 0.3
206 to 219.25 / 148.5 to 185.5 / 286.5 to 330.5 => -1.7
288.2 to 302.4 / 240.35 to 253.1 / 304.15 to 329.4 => 0.5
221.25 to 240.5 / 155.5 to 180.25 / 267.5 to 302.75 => -2.2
